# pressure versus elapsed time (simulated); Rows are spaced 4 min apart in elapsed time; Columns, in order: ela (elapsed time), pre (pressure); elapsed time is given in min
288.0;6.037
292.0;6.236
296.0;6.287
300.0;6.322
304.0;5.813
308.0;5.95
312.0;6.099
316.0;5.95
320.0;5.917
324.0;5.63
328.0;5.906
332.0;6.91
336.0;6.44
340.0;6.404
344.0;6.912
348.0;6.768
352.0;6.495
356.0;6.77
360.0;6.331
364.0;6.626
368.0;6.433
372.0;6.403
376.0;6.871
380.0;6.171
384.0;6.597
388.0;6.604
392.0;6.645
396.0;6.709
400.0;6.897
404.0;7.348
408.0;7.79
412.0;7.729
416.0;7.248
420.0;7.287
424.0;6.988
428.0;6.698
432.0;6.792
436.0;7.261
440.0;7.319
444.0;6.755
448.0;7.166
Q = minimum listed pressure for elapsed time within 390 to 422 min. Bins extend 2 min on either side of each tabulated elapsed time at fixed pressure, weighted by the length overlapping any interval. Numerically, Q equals 6.645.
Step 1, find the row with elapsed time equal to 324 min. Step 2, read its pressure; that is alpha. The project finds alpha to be 5.63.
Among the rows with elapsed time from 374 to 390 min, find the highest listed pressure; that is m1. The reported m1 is 6.871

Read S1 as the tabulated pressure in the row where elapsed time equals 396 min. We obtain 6.709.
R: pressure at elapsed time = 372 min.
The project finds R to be 6.403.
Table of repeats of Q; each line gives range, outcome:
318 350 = 5.63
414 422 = 7.248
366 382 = 6.171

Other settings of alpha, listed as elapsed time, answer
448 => 7.166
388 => 6.604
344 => 6.912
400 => 6.897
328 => 5.906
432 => 6.792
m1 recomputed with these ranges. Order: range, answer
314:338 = 6.91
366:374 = 6.433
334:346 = 6.912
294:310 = 6.322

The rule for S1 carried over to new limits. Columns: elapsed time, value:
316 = 5.95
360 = 6.331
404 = 7.348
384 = 6.597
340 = 6.404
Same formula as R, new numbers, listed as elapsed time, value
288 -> 6.037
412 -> 7.729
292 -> 6.236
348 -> 6.768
